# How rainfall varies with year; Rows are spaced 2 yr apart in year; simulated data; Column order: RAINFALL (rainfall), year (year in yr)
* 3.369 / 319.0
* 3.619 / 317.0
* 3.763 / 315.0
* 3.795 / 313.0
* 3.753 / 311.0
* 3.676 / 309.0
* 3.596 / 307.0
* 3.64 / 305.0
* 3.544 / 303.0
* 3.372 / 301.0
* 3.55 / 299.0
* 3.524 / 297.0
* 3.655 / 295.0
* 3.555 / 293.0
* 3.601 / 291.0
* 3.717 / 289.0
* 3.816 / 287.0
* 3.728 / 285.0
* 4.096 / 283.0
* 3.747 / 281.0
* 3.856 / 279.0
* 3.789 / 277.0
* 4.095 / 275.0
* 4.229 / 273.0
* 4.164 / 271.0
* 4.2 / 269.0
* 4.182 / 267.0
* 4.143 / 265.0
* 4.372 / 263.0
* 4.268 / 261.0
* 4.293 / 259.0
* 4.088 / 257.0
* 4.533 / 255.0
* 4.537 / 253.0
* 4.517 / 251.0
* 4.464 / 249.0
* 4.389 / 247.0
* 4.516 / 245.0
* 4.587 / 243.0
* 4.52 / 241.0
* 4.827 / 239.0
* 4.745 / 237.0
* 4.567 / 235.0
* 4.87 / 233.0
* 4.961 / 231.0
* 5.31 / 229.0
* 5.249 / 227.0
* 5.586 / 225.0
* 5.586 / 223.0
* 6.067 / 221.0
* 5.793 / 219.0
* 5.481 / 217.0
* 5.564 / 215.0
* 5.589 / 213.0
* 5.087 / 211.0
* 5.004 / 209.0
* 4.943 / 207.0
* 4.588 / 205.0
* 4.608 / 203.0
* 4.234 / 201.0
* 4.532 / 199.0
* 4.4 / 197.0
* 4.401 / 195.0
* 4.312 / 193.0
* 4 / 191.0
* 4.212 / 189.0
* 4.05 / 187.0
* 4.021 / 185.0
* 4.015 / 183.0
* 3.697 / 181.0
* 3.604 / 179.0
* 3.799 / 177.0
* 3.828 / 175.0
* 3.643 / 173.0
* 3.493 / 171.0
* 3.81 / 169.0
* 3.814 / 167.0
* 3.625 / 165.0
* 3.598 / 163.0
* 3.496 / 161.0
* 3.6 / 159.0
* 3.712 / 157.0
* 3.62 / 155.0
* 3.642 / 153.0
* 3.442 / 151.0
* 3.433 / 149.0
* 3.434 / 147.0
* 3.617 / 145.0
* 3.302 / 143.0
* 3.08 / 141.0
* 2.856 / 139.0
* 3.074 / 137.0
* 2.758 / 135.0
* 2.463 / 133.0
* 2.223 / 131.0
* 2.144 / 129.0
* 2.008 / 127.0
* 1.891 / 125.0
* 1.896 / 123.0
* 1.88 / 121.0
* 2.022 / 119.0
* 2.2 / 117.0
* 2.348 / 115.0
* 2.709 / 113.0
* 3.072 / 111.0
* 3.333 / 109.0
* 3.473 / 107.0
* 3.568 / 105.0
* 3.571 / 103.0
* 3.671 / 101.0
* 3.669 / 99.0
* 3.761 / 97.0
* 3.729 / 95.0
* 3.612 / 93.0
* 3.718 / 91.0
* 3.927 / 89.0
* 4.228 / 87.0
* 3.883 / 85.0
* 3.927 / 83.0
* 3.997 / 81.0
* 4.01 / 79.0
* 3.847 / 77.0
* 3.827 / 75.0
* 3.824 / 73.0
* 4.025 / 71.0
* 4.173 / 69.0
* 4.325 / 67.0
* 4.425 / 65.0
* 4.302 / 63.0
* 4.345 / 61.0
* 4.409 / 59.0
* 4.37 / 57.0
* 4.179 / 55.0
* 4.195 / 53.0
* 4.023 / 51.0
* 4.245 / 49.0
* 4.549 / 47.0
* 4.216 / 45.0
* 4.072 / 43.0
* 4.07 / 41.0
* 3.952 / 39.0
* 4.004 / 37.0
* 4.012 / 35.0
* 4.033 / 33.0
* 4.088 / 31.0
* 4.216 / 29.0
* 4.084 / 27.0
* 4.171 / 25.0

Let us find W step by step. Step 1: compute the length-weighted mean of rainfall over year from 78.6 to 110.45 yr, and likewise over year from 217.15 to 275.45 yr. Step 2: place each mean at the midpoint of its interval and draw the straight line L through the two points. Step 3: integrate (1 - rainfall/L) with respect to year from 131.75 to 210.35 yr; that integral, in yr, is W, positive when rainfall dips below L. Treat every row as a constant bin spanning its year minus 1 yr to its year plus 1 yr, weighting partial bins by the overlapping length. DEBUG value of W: 8.3 yr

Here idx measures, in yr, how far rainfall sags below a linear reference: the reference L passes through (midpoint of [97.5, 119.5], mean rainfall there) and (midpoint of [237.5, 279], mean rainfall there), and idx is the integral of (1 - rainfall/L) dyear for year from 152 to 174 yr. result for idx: -0.60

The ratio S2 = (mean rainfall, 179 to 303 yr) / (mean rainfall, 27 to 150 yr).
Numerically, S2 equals 1.2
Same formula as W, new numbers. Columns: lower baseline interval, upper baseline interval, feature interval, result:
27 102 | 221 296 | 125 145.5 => 7.3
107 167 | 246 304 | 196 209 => -4.3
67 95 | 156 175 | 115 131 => 7.4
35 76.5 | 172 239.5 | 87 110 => 3.5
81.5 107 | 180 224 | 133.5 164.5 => 6.5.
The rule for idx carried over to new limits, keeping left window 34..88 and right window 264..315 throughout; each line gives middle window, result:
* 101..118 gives 4.13 yr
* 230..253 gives -4.52 yr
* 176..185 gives 0.34 yr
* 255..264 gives -1.04 yr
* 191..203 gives -1.32 yr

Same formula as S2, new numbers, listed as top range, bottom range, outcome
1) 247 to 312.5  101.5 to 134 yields 1.54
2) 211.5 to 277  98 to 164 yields 1.59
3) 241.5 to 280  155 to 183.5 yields 1.16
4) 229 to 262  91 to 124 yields 1.50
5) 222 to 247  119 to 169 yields 1.63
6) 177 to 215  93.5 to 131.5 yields 1.57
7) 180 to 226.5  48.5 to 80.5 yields 1.15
